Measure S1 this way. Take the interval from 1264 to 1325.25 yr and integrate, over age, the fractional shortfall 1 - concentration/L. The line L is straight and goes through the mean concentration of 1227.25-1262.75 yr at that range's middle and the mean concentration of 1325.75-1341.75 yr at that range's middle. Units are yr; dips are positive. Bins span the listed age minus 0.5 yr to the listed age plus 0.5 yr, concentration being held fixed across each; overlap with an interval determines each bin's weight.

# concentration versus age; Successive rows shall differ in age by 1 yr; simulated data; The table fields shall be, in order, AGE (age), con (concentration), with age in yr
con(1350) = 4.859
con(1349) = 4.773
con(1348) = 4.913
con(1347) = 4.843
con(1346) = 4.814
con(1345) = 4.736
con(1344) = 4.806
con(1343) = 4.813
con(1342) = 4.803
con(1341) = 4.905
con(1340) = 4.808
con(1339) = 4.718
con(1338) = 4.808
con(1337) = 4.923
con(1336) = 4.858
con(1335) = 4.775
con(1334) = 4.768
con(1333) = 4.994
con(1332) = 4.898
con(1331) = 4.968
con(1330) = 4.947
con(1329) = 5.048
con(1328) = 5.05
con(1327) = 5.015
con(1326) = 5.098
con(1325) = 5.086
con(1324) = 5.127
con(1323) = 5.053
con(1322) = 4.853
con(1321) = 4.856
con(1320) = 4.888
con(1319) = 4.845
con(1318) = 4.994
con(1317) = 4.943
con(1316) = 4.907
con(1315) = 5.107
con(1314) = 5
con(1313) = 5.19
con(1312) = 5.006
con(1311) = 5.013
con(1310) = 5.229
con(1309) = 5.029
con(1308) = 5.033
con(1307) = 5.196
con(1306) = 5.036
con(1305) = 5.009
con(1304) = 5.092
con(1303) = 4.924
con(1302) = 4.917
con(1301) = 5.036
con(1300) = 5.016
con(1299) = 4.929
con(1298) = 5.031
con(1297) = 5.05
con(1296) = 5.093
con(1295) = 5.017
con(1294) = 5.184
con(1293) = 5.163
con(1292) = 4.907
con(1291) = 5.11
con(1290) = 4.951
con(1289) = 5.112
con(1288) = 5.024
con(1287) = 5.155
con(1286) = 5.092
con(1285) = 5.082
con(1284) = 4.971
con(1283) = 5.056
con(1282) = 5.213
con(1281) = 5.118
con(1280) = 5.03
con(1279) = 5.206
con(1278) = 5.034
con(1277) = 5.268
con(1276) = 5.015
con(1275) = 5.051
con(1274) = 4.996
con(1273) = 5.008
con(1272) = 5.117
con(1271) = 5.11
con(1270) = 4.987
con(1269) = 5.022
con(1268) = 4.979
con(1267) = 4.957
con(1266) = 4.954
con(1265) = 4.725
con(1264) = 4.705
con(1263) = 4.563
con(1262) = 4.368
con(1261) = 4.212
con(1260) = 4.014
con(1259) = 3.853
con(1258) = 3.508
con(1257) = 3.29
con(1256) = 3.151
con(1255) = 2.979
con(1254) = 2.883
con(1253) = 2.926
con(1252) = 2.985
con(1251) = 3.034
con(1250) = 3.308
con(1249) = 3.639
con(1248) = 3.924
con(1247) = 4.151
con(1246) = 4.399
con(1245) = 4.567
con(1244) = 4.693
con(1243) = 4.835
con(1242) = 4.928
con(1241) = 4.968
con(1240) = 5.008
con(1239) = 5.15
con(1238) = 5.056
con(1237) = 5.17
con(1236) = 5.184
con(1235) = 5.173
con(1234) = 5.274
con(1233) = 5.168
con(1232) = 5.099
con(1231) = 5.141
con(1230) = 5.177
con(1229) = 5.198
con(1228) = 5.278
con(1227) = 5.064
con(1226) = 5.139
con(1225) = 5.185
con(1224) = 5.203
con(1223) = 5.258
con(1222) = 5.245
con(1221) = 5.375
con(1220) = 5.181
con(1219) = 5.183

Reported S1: -5.0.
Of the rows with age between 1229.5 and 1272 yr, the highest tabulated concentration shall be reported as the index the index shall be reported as 5.274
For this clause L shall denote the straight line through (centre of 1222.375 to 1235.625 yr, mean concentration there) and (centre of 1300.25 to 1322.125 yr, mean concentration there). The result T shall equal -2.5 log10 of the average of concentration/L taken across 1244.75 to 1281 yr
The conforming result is 0.18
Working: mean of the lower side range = 5.18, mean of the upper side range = 5.01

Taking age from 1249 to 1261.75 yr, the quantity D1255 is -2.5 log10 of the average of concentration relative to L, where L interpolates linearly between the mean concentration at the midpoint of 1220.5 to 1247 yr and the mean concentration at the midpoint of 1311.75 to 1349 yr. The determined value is 0.43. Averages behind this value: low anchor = 5.06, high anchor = 4.92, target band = 3.38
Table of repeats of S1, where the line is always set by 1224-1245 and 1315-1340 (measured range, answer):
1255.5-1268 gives 2.0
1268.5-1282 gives -0.2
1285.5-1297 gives -0.2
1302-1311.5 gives -0.2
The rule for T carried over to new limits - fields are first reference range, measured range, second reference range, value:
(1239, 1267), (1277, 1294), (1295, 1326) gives -0.11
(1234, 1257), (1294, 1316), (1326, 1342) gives -0.08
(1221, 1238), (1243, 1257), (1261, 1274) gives 0.35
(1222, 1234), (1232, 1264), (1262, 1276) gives 0.20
